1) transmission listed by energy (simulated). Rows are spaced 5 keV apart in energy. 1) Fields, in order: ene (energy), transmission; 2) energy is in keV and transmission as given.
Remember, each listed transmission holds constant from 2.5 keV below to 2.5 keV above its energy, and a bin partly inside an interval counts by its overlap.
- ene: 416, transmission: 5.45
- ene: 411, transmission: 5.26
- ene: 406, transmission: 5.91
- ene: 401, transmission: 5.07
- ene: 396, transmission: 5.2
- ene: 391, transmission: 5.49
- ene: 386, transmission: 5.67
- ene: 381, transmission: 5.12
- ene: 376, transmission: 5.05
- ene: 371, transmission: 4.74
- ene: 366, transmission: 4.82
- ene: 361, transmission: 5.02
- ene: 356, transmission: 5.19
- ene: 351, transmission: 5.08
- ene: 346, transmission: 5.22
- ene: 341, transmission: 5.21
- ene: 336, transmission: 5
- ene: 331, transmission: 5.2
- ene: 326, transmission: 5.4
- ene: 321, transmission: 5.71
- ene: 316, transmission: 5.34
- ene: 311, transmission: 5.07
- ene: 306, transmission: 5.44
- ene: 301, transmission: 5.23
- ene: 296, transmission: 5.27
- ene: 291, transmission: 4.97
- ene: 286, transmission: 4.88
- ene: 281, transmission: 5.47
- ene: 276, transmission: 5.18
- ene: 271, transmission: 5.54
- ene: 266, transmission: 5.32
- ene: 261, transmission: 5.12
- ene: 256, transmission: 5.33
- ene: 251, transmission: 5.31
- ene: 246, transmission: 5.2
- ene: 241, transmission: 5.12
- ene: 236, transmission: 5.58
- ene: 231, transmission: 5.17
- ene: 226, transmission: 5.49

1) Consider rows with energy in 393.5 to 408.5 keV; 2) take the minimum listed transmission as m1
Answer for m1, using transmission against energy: 5.07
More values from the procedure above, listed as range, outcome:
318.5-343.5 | 5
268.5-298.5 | 4.88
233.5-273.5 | 5.12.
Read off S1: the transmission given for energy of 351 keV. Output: 5.08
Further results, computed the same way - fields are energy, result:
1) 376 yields 5.05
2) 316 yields 5.34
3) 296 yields 5.27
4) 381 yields 5.12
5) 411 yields 5.26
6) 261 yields 5.12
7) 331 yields 5.2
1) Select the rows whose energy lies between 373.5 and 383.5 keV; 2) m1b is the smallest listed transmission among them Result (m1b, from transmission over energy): 5.05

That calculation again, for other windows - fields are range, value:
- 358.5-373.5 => 4.74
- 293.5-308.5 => 5.23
